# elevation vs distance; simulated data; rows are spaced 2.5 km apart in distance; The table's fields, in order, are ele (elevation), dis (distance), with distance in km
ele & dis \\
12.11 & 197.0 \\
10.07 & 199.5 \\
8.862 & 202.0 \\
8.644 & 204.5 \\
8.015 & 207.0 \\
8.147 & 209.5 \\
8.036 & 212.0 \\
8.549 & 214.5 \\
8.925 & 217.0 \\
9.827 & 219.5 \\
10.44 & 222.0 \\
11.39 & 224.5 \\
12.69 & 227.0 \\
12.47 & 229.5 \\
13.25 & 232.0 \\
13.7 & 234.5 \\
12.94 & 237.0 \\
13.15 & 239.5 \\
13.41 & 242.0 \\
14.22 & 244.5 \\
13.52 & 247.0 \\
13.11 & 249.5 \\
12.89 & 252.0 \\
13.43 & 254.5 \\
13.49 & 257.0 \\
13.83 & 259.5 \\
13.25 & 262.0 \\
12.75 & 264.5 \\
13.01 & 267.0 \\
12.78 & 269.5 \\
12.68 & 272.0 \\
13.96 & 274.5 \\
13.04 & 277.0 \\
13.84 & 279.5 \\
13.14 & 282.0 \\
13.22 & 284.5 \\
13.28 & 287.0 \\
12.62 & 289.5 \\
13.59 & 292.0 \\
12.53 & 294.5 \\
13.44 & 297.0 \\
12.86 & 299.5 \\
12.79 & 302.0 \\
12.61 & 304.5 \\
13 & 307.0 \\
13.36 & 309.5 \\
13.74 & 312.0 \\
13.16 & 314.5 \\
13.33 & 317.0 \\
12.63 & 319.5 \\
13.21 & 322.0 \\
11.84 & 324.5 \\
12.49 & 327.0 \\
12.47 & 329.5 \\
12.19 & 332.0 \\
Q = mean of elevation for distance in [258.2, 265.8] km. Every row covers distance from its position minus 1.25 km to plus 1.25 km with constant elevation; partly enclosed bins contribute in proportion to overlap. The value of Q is 13.3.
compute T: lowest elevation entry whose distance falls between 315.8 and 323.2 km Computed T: 12.63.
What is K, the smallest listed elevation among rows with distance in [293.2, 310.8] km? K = 12.53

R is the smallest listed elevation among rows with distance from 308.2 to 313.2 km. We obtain 13.36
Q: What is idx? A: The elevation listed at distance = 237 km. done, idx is 12.94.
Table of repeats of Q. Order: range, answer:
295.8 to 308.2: 12.9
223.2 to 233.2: 12.4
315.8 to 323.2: 13.1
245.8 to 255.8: 13.2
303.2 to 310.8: 13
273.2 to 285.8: 13.4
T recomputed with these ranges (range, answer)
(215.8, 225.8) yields 8.925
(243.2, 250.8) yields 13.11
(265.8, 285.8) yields 12.68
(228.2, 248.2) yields 12.47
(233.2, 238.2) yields 12.94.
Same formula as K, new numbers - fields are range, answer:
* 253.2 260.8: 13.43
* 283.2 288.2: 13.22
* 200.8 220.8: 8.015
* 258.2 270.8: 12.75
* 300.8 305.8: 12.61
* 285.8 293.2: 12.62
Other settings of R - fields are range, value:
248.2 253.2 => 12.89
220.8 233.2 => 10.44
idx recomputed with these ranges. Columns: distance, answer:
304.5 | 12.61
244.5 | 14.22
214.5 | 8.549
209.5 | 8.147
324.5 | 11.84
